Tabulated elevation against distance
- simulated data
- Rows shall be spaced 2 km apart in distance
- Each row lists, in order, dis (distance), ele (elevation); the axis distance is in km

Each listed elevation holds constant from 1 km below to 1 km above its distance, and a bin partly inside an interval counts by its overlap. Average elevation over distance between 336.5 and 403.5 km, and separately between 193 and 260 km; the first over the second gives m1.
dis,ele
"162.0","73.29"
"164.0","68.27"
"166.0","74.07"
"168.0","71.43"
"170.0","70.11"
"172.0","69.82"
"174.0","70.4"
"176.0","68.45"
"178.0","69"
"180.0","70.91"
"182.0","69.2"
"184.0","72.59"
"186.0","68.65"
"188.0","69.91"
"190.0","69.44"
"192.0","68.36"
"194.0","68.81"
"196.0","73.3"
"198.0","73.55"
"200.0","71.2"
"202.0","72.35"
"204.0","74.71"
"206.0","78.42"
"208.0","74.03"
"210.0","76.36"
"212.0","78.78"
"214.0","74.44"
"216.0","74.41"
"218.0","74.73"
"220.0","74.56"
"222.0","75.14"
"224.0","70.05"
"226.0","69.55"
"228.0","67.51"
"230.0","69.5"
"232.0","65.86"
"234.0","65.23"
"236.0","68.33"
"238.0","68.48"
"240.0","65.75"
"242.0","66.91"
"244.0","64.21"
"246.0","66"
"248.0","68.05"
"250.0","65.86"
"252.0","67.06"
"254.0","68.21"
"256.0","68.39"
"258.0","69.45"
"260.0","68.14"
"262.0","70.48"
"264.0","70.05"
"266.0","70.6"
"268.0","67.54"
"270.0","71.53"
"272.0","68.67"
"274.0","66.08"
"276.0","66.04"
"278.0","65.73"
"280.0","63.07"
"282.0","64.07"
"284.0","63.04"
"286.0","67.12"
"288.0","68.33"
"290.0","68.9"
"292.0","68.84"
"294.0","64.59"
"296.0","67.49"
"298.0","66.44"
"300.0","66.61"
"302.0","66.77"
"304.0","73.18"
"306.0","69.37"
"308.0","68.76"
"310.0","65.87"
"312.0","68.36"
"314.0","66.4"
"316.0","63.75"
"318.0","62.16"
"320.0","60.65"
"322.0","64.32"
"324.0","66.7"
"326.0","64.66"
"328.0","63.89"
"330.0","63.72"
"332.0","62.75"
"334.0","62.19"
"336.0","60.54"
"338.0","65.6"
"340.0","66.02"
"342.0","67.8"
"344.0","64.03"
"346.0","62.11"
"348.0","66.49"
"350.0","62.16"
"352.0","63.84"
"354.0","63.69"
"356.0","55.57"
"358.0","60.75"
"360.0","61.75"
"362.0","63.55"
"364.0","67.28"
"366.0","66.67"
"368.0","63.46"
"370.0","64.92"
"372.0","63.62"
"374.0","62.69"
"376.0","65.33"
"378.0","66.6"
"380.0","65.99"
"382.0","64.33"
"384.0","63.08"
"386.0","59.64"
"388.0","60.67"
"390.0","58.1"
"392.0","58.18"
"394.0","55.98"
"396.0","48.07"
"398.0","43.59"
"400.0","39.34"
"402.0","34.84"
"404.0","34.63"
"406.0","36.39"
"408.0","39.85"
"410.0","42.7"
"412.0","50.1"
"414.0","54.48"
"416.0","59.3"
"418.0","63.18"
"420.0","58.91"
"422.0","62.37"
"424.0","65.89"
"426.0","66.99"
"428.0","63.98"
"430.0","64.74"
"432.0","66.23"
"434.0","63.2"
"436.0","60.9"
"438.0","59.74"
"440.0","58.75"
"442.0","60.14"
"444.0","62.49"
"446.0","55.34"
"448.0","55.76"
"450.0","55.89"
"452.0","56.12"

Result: 0.9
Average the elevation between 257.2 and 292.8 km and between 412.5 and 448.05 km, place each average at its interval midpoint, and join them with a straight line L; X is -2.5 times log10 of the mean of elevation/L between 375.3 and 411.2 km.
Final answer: 0.21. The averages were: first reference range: 67.6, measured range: 52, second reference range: 61.2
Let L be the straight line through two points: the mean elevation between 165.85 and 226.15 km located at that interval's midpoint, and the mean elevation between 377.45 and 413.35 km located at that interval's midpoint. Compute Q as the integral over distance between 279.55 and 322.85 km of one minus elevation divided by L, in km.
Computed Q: -3.8 km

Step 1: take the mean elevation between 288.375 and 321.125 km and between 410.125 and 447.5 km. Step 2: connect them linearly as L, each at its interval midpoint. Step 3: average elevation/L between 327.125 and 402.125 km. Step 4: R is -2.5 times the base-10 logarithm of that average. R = 0.05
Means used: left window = 66.8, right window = 60.4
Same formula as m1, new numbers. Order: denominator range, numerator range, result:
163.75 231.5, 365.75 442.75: 0.80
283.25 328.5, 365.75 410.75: 0.82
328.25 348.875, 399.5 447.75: 0.86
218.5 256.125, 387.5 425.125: 0.74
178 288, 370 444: 0.82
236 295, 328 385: 0.95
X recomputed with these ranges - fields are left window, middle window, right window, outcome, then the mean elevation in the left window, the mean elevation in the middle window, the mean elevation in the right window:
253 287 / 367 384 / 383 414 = -0.24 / 67.5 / 64.5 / 48.5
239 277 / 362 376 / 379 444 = -0.10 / 67.8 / 64.7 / 55.9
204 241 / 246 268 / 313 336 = 0.01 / 71.8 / 68.5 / 63.6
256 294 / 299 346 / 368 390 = 0.01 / 67.6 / 65.3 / 63.4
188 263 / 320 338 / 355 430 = -0.02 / 70.4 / 63.5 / 57.2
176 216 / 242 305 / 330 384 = 0.01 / 72.3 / 67.4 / 63.8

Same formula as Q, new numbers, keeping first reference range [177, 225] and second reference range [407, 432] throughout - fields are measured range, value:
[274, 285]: 0.46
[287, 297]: -0.16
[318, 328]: 0.09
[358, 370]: -0.49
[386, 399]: 1.16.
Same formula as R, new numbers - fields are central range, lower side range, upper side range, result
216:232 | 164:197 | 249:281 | -0.04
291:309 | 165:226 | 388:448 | -0.06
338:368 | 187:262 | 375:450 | -0.05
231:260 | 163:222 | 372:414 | 0.00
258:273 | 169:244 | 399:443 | -0.05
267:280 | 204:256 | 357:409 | -0.01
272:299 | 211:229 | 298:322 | 0.03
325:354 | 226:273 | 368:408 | -0.08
